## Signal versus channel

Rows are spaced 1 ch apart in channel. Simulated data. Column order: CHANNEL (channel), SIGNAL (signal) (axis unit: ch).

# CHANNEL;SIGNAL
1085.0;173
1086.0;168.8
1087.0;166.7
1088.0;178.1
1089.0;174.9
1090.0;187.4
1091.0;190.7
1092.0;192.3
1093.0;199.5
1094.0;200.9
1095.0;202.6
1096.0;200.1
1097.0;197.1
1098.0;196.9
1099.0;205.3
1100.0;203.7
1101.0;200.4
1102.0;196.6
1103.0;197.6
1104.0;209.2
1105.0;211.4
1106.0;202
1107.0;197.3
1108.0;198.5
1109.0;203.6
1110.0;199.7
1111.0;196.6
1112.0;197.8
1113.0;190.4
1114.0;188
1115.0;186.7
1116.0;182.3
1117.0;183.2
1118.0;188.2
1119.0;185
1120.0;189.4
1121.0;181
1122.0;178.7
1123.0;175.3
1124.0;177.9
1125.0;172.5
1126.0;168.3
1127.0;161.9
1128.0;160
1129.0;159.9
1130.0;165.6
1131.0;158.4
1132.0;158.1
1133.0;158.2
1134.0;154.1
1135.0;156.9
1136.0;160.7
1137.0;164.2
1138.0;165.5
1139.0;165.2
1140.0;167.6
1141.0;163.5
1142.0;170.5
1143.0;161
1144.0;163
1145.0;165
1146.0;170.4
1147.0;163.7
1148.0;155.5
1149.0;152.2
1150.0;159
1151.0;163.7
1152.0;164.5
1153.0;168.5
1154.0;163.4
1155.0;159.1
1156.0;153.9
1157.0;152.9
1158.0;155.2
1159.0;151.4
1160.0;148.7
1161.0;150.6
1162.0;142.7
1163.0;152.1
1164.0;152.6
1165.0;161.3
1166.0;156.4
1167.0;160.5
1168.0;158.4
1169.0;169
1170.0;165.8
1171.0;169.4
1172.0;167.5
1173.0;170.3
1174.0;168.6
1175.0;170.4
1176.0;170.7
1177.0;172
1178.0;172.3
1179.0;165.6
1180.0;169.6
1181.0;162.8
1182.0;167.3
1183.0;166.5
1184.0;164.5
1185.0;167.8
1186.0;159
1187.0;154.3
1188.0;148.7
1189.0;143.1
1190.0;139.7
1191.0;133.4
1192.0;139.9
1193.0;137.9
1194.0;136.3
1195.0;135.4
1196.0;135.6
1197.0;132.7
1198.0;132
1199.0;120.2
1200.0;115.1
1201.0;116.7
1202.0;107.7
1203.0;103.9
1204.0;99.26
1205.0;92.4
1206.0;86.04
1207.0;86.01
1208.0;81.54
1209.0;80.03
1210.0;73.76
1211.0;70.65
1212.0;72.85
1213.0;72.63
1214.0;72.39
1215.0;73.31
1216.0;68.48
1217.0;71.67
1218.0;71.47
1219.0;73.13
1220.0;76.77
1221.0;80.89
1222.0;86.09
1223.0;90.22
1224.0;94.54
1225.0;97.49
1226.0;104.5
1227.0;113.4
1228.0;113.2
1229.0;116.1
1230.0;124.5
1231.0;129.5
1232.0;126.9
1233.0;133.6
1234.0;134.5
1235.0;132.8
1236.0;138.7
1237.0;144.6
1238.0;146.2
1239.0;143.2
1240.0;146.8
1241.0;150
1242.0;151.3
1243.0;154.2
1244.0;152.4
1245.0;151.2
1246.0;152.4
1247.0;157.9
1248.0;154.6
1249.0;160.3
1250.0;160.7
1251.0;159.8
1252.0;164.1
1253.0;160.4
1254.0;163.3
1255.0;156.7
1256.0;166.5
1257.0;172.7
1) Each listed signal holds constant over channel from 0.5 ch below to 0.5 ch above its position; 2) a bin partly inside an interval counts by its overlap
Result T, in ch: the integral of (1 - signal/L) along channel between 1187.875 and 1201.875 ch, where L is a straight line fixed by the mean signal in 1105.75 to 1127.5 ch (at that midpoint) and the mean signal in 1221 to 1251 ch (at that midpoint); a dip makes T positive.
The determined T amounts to 1.8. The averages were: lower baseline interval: 186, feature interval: 132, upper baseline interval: 133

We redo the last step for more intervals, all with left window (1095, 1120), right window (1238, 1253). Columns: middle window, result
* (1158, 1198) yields 4.4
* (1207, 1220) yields 7.1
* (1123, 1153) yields 3.8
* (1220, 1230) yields 3.8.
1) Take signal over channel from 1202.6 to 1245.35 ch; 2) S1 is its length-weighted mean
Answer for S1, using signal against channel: 106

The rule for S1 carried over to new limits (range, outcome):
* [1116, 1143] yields 169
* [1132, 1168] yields 159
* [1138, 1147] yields 166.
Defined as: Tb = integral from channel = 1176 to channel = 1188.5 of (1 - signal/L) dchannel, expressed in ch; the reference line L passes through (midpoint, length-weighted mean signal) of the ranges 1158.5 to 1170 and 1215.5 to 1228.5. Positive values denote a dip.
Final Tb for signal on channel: -2.8 ch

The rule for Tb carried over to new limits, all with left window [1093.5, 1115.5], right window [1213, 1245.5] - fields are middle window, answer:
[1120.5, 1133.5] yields 1.17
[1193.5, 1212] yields 3.86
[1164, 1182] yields -1.65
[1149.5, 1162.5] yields 0.60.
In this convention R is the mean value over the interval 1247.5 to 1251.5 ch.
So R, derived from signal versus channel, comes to 159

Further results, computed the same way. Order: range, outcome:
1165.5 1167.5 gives 158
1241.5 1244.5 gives 153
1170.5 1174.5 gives 169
